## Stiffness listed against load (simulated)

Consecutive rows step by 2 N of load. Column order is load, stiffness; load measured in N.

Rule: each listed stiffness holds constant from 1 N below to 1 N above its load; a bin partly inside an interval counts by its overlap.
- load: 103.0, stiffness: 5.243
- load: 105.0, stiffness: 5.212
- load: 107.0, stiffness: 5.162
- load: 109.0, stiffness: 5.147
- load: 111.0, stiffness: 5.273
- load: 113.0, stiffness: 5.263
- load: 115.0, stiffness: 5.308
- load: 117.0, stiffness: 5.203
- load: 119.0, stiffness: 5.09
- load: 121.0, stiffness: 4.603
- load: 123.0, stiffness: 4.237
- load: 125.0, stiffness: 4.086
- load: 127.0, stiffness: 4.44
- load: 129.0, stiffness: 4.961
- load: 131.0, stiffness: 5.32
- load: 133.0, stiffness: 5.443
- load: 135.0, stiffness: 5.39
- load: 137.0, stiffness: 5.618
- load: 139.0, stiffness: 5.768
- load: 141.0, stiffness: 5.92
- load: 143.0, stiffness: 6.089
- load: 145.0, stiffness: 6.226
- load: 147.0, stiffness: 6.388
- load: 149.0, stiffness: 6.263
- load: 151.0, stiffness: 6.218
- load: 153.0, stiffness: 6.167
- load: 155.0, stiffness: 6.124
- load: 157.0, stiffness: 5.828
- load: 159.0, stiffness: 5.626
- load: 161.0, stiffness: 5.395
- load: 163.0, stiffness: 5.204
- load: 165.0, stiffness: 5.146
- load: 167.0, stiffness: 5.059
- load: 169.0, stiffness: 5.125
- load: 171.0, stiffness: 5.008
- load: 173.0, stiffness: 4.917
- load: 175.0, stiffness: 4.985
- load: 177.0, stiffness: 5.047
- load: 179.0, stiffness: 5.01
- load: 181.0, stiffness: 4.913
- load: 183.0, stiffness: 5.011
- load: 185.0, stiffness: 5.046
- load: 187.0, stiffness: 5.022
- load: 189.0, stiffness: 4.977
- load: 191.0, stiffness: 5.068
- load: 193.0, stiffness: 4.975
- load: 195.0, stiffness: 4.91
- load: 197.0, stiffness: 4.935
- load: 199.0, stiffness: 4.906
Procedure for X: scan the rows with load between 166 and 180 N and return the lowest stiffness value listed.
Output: 4.917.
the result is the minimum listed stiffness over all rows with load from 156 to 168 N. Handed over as 5.059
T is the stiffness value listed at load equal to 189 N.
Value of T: 4.977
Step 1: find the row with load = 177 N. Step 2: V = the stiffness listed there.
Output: 5.047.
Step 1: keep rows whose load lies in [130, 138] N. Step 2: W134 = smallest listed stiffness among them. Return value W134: 5.32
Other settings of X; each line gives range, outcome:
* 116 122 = 4.603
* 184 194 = 4.975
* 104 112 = 5.147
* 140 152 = 5.92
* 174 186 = 4.913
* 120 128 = 4.086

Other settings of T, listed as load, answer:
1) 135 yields 5.39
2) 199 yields 4.906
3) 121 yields 4.603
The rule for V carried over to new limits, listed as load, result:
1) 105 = 5.212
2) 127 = 4.44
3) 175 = 4.985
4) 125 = 4.086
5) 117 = 5.203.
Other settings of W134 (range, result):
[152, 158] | 5.828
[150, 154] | 6.167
